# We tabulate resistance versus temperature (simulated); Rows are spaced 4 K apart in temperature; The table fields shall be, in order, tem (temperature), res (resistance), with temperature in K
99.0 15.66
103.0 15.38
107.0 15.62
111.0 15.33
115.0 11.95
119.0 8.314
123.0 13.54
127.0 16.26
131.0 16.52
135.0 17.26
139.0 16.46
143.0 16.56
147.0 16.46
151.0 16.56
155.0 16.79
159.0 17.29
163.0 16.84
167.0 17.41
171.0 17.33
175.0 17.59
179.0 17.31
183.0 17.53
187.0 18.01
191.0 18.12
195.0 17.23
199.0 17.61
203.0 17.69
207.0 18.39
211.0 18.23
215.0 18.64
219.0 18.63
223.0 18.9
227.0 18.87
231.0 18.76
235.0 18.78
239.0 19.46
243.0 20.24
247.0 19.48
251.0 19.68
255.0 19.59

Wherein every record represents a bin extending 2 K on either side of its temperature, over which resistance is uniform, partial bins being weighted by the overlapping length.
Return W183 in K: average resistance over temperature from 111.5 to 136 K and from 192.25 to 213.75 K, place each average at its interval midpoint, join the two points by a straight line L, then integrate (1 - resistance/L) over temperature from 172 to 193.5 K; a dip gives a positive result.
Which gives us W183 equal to -1.1 K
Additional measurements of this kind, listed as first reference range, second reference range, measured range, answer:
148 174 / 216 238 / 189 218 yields 0.3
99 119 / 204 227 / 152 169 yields -0.9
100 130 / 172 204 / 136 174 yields -2.2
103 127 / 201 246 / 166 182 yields -1.1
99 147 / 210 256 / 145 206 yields -1.5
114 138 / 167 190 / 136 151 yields -1.2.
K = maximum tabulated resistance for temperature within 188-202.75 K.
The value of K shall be 18.12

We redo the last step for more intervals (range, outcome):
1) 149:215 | 18.64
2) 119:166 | 17.29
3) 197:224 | 18.9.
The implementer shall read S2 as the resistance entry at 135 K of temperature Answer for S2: 17.26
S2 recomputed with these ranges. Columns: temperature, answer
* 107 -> 15.62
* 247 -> 19.48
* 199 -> 17.61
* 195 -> 17.23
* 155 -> 16.79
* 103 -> 15.38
